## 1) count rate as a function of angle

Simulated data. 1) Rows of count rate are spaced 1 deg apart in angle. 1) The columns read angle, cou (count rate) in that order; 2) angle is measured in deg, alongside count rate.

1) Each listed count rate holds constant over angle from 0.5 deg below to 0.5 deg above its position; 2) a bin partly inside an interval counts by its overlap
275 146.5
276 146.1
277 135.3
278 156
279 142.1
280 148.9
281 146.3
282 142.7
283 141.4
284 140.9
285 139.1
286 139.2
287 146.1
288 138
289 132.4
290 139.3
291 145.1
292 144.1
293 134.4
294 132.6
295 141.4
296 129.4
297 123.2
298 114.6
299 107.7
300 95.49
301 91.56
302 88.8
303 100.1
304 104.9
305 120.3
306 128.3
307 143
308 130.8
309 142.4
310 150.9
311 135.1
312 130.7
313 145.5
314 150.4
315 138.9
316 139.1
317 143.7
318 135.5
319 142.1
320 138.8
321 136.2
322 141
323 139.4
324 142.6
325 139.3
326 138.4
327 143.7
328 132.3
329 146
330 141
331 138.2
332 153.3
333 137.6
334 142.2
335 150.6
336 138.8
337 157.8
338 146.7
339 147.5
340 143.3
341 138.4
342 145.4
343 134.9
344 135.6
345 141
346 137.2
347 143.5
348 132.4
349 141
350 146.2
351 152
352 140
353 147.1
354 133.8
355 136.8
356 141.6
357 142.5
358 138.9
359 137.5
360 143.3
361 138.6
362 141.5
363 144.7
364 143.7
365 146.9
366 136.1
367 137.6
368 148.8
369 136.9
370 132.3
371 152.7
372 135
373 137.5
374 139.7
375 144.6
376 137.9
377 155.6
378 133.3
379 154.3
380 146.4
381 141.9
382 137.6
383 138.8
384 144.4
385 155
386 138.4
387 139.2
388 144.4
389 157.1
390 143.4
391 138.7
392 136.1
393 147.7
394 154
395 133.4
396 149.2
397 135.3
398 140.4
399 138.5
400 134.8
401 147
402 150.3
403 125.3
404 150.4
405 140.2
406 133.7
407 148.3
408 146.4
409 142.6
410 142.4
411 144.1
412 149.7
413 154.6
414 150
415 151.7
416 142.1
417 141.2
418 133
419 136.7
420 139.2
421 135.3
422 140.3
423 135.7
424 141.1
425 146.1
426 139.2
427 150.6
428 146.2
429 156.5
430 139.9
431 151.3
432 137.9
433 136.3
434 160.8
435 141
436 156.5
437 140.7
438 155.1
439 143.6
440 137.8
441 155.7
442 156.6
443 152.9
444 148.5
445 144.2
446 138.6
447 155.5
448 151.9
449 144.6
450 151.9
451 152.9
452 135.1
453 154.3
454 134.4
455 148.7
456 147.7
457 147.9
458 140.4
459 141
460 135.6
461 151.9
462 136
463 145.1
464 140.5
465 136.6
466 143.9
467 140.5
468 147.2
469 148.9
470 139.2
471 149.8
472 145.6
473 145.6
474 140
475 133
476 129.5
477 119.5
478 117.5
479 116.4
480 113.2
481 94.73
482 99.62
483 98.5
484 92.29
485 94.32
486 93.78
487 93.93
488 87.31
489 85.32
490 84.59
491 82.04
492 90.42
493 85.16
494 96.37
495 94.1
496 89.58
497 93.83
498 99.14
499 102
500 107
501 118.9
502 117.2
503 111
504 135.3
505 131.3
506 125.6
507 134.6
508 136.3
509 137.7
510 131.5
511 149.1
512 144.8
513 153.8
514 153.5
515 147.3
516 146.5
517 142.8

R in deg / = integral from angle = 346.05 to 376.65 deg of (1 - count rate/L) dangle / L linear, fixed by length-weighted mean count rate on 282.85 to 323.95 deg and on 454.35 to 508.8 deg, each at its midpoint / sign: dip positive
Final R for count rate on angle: -3.1 deg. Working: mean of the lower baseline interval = 132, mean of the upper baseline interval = 120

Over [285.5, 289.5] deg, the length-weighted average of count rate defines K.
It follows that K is 139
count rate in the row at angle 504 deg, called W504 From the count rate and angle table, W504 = 135.3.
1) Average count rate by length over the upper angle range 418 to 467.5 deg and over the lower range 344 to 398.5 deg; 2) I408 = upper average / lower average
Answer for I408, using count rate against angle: 1.02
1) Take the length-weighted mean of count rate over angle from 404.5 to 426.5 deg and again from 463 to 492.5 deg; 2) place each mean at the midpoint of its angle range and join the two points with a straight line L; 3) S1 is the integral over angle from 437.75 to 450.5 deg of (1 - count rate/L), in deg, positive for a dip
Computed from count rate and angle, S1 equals -1.7 deg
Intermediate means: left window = 142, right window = 118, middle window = 149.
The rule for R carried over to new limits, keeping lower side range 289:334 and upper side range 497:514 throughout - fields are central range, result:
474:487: 1.9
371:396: -2.4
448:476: -3.3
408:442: -4.1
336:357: -1.6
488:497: 2.7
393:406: -1.1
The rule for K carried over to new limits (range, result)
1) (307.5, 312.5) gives 138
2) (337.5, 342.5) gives 144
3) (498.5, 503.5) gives 111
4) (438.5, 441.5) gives 146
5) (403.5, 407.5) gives 143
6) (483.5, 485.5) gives 93.3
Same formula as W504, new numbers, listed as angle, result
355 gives 136.8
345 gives 141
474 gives 140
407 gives 148.3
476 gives 129.5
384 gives 144.4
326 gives 138.4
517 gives 142.8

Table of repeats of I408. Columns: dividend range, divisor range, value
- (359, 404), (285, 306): 1.15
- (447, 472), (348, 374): 1.03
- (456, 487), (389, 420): 0.90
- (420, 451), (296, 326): 1.13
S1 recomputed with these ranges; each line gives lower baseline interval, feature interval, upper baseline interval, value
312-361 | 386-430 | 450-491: -2.98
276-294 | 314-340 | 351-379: -0.13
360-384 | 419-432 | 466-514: -1.22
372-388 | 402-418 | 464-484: -0.66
